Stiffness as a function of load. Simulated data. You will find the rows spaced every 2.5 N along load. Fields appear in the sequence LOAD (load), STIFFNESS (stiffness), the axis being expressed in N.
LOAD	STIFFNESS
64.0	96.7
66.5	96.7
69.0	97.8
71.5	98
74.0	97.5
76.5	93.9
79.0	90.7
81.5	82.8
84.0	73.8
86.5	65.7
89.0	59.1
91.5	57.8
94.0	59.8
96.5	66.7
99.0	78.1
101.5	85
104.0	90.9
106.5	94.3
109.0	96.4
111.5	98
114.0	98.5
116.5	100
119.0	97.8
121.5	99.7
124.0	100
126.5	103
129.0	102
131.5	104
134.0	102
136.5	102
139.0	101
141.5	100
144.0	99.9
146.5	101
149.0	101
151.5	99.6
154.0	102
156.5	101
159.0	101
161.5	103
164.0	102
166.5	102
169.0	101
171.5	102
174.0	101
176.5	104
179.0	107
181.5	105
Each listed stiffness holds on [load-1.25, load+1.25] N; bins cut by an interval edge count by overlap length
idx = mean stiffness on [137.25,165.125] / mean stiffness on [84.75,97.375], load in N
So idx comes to 1.6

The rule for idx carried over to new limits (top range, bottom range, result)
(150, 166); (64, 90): 1.17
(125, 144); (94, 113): 1.19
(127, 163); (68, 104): 1.28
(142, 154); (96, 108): 1.19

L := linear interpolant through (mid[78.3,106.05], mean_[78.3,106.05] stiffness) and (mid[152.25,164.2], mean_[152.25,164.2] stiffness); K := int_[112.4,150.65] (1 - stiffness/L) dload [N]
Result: -4.4 N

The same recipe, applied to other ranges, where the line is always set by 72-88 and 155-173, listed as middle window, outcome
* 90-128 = 1.0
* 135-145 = -0.4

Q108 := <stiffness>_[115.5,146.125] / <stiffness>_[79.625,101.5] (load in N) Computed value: 1.45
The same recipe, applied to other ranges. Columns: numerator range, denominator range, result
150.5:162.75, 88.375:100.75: 1.55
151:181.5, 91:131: 1.14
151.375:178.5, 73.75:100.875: 1.37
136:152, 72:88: 1.19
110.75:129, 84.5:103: 1.47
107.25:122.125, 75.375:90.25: 1.27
